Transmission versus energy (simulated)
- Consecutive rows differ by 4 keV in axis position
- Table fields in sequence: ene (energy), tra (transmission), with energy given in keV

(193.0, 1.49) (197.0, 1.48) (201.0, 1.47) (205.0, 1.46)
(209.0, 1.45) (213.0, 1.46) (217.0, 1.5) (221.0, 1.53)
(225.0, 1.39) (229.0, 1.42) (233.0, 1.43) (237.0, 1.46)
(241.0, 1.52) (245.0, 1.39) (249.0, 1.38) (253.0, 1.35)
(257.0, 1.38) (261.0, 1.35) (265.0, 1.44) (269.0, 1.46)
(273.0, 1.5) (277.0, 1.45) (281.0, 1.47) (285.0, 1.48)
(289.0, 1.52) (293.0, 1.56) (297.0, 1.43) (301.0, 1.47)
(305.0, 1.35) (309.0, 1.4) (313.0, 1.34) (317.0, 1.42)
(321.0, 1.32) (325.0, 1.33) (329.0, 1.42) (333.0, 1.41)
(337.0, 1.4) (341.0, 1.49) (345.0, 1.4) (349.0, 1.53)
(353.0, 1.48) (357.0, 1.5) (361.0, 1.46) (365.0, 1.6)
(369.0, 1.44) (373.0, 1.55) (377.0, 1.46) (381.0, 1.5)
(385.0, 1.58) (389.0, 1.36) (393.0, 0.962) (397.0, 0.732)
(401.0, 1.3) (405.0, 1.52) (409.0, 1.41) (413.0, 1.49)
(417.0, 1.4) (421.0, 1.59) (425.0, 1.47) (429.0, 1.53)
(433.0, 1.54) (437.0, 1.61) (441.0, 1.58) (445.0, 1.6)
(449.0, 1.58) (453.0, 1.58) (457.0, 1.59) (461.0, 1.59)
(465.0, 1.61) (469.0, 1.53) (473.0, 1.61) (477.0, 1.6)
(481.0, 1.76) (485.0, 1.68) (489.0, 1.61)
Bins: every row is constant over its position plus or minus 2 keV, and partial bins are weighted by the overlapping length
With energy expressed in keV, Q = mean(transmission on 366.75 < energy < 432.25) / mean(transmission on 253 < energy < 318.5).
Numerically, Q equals 0.97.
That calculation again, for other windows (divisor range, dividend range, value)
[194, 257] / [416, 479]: 1.08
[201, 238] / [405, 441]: 1.04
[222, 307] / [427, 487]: 1.11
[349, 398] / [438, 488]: 1.15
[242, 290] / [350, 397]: 0.99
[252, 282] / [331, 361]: 1.02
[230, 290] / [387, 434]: 0.94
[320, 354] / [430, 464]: 1.11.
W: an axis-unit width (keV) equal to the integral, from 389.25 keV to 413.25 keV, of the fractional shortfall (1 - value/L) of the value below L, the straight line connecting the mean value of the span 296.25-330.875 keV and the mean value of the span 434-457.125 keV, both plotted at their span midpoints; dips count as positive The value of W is 4.7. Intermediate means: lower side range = 1.38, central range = 1.23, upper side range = 1.59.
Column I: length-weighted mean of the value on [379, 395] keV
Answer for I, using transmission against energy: 1.35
